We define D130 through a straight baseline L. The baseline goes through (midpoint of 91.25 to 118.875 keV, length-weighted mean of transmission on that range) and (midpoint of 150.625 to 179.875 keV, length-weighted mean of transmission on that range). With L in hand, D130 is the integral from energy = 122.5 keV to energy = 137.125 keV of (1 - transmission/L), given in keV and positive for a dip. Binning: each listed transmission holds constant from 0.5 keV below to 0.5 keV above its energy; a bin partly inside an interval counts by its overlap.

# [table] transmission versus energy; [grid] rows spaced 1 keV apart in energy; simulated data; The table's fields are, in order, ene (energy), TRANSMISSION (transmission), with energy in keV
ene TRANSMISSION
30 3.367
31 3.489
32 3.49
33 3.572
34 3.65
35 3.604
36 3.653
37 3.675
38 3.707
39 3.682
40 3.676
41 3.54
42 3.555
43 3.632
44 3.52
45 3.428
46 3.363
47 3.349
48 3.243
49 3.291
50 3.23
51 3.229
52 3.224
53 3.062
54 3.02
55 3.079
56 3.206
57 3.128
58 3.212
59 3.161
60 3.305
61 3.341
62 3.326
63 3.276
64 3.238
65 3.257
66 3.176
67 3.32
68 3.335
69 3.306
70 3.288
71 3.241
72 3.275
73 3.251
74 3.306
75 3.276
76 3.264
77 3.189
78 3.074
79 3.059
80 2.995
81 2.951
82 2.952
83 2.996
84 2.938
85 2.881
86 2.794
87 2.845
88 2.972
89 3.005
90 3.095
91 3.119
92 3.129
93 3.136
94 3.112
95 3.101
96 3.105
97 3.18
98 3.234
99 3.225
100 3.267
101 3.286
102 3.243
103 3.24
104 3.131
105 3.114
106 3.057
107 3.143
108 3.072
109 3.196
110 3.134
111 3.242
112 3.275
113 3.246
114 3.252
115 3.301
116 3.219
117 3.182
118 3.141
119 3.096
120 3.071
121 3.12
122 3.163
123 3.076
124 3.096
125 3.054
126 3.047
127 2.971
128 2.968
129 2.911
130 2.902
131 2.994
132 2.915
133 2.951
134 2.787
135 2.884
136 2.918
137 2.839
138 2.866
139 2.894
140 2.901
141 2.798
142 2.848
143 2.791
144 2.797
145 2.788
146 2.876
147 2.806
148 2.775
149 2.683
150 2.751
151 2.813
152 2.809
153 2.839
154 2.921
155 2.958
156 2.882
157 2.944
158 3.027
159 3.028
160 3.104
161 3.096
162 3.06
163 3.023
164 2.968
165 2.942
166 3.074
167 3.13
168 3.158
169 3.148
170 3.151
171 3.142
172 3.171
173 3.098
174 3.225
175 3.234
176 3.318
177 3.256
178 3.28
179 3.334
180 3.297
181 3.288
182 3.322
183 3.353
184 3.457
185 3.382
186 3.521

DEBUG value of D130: 0.8 keV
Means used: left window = 3.18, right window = 3.08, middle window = 2.96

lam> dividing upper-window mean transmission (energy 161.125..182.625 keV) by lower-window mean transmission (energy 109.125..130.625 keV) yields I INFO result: 1.02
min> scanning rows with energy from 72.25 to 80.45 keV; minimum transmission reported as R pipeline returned 2.995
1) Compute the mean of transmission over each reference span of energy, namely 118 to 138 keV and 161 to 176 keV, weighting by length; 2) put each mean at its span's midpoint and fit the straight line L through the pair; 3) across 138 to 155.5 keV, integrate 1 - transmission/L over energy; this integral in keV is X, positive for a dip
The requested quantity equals 1.26 keV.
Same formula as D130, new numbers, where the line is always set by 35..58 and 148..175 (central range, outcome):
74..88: 1.1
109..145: 1.2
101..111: 0.1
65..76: 0.1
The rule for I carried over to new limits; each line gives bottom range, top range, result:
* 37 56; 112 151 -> 0.88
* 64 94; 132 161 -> 0.92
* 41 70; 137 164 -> 0.88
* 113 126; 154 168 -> 0.96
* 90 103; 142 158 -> 0.89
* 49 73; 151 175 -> 0.94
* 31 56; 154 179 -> 0.90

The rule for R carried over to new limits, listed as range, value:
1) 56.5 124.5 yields 2.794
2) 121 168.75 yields 2.683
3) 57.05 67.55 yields 3.161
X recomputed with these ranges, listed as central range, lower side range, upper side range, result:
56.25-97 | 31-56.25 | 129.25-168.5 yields 1.5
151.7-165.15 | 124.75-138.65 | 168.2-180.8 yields 0.6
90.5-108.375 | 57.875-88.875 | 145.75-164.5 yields -0.5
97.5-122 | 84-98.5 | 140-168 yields -1.5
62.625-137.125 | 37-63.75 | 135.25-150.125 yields -1.2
